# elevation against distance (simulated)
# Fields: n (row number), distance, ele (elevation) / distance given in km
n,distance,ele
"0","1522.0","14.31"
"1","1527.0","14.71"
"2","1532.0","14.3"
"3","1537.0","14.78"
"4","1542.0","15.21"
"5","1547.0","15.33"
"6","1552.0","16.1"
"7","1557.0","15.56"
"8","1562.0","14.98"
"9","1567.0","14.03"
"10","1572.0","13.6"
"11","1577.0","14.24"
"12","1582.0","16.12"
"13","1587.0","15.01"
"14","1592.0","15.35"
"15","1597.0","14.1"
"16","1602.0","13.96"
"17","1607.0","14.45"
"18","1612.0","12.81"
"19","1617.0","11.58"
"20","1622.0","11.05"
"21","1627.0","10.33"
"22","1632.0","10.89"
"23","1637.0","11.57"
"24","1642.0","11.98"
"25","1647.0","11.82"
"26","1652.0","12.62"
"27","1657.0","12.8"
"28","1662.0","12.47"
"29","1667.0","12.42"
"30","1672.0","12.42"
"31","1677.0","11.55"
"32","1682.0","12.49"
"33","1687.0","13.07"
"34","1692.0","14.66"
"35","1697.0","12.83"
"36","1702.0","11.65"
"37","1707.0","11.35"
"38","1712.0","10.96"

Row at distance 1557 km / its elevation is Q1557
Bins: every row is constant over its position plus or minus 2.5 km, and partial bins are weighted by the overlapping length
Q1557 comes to 15.56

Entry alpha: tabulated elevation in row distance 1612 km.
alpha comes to 12.81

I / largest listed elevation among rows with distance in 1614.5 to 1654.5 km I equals 12.62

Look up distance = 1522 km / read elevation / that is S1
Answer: 14.31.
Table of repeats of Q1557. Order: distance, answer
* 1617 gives 11.58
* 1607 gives 14.45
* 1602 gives 13.96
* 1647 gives 11.82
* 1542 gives 15.21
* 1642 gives 11.98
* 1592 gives 15.35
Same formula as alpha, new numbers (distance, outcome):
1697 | 12.83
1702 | 11.65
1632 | 10.89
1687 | 13.07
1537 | 14.78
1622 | 11.05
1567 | 14.03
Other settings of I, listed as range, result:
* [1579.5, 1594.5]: 16.12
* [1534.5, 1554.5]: 16.1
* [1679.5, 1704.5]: 14.66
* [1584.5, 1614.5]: 15.35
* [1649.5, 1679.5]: 12.8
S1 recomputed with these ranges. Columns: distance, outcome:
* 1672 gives 12.42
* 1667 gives 12.42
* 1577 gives 14.24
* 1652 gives 12.62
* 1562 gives 14.98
